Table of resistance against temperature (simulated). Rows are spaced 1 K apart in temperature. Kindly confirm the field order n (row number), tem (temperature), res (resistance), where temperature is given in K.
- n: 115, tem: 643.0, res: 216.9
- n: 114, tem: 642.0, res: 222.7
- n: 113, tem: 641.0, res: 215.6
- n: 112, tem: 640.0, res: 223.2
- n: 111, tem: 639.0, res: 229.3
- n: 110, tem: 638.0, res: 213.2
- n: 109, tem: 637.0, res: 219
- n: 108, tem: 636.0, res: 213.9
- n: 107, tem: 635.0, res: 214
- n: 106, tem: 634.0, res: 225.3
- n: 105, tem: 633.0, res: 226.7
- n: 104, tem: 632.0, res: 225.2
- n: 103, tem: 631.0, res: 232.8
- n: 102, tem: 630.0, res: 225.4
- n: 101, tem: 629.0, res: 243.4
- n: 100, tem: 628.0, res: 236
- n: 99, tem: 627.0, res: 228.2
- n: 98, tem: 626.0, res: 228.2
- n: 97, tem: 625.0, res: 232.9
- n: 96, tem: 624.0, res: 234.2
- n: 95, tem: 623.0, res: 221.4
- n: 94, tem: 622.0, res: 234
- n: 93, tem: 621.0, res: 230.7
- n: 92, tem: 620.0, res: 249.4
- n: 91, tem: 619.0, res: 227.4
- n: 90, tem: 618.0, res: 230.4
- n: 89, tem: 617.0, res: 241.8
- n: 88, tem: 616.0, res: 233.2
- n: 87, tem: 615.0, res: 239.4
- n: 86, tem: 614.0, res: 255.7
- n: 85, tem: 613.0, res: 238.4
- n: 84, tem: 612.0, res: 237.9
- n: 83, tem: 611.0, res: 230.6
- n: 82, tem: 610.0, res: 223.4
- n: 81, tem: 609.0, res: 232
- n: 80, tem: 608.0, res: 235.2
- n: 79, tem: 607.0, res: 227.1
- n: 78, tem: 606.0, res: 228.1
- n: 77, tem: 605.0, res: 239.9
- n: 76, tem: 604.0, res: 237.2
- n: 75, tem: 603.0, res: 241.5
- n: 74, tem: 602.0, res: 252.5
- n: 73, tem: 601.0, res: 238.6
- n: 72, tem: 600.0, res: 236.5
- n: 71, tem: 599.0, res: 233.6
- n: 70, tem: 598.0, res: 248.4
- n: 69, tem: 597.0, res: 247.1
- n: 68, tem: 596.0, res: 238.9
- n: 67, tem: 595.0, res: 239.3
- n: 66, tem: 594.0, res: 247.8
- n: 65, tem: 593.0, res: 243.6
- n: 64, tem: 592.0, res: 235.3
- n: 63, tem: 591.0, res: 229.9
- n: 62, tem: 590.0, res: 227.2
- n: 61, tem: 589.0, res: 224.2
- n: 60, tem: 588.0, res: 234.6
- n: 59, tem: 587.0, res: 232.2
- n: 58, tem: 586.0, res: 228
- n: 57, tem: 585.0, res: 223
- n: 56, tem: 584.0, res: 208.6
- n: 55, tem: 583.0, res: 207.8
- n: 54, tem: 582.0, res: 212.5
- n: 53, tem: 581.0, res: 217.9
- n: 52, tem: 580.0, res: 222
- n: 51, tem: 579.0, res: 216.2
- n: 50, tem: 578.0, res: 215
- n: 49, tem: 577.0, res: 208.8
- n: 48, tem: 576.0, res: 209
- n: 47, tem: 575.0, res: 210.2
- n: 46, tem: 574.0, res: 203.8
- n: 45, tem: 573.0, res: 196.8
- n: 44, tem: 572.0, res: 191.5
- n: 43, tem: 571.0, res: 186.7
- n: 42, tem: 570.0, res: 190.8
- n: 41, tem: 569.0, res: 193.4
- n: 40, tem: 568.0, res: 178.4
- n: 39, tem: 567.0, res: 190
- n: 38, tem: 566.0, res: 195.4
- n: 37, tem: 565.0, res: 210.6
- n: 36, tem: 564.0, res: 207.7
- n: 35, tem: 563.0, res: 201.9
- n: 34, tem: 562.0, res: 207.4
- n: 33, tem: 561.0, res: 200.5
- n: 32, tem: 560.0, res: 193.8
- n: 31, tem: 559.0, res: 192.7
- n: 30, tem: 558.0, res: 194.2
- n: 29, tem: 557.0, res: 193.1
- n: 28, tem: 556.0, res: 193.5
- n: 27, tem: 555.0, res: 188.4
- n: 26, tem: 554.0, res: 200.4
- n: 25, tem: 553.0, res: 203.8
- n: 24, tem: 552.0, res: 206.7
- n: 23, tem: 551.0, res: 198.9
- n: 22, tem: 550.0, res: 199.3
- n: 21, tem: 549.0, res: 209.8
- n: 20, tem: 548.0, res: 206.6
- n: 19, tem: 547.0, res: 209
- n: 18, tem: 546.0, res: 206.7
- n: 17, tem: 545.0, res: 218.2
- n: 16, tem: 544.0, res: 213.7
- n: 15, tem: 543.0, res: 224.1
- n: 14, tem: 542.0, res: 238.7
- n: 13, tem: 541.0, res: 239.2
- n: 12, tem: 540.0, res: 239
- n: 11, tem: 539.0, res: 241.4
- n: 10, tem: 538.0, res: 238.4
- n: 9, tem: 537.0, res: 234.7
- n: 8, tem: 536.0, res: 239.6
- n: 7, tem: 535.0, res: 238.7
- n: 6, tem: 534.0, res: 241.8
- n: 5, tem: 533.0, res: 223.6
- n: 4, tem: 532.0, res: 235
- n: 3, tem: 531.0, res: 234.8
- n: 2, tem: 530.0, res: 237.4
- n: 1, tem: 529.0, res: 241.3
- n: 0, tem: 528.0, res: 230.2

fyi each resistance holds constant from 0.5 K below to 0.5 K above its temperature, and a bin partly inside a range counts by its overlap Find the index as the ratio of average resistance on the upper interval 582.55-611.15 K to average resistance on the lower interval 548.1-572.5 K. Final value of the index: 1.18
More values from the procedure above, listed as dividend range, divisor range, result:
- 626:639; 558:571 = 1.15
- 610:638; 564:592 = 1.10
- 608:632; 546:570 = 1.18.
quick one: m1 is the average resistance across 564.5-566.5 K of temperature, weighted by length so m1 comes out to 203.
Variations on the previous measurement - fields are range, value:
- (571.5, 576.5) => 202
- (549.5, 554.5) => 202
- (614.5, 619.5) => 234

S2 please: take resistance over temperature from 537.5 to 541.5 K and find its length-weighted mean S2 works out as 240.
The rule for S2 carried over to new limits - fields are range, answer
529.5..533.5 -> 233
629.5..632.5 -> 228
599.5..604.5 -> 241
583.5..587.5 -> 223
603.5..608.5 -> 234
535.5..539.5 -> 239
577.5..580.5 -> 218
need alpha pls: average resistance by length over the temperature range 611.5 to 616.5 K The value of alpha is 241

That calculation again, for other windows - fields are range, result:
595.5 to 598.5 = 245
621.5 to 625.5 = 231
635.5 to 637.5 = 216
